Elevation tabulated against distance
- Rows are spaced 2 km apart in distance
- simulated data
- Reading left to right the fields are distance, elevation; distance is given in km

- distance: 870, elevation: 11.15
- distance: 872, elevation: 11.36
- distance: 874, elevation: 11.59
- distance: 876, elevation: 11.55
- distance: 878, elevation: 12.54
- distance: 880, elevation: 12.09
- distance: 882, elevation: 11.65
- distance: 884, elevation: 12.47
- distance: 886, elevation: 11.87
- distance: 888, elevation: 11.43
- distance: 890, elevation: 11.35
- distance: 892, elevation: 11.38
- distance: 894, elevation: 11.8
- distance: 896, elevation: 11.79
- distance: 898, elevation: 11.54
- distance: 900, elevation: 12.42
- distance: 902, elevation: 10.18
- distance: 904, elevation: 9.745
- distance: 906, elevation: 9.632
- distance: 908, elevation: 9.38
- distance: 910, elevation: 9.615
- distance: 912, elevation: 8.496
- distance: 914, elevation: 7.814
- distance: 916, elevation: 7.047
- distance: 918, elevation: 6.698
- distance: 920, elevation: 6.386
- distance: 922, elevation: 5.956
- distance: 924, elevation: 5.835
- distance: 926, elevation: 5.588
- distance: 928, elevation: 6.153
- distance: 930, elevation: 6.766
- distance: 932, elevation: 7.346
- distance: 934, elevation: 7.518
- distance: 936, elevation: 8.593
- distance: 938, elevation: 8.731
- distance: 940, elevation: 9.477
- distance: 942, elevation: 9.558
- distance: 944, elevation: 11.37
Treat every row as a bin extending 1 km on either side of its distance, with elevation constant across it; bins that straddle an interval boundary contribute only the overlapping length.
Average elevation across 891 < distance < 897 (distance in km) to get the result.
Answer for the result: 11.7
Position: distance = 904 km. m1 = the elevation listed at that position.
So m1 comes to 9.745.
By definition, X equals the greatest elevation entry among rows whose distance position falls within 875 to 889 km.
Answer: 12.54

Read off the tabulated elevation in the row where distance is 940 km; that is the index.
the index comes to 9.477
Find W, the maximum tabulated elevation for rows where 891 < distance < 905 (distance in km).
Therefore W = 12.42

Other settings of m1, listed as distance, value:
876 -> 11.55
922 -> 5.956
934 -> 7.518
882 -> 11.65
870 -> 11.15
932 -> 7.346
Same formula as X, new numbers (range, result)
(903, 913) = 9.745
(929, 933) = 7.346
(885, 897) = 11.87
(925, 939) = 8.731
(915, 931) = 7.047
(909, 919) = 9.615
